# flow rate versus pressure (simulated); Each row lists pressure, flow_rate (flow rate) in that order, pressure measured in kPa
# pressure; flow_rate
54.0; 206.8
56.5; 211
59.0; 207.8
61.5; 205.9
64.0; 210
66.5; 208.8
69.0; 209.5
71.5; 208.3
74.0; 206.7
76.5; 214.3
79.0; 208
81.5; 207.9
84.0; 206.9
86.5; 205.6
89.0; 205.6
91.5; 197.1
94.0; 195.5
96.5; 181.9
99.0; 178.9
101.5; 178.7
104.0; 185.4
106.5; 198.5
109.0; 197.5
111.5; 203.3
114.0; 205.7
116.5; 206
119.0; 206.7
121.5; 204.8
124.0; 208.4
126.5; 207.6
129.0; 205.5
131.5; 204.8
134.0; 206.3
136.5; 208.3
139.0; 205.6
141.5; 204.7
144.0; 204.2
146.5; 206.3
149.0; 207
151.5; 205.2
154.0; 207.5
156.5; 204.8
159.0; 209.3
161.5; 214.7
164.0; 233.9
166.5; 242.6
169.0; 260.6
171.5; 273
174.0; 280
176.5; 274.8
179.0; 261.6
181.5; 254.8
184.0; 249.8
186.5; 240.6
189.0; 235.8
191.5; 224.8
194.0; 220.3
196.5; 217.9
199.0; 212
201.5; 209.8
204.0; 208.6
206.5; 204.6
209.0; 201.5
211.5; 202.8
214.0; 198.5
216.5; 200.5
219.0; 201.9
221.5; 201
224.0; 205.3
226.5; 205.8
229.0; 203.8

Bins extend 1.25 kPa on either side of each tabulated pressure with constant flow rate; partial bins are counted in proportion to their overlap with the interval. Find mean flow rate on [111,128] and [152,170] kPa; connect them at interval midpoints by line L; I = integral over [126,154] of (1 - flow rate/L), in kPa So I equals 1.13 kPa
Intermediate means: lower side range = 206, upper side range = 223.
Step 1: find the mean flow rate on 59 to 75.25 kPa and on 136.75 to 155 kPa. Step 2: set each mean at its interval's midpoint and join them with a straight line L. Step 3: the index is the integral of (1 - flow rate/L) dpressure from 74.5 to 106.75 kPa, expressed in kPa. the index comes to 1.6 kPa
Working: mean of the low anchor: 208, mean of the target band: 197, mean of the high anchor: 206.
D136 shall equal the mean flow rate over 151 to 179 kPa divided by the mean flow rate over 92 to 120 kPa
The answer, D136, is 1.23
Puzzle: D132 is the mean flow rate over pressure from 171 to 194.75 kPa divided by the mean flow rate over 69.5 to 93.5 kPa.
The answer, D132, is 1.22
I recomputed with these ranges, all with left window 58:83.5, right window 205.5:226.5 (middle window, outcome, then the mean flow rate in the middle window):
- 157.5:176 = -3.7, 246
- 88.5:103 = 1.3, 189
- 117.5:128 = 0.0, 207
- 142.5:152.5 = 0.0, 206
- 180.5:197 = -2.6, 235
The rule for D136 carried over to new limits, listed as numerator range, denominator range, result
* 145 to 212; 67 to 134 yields 1.13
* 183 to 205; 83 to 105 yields 1.16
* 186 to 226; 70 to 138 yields 1.05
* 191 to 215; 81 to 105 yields 1.08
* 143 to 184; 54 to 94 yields 1.13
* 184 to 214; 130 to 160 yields 1.05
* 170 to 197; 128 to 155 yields 1.21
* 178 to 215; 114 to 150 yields 1.08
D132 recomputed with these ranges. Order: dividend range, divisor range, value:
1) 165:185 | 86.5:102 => 1.37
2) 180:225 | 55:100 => 1.06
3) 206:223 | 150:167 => 0.93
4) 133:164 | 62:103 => 1.03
